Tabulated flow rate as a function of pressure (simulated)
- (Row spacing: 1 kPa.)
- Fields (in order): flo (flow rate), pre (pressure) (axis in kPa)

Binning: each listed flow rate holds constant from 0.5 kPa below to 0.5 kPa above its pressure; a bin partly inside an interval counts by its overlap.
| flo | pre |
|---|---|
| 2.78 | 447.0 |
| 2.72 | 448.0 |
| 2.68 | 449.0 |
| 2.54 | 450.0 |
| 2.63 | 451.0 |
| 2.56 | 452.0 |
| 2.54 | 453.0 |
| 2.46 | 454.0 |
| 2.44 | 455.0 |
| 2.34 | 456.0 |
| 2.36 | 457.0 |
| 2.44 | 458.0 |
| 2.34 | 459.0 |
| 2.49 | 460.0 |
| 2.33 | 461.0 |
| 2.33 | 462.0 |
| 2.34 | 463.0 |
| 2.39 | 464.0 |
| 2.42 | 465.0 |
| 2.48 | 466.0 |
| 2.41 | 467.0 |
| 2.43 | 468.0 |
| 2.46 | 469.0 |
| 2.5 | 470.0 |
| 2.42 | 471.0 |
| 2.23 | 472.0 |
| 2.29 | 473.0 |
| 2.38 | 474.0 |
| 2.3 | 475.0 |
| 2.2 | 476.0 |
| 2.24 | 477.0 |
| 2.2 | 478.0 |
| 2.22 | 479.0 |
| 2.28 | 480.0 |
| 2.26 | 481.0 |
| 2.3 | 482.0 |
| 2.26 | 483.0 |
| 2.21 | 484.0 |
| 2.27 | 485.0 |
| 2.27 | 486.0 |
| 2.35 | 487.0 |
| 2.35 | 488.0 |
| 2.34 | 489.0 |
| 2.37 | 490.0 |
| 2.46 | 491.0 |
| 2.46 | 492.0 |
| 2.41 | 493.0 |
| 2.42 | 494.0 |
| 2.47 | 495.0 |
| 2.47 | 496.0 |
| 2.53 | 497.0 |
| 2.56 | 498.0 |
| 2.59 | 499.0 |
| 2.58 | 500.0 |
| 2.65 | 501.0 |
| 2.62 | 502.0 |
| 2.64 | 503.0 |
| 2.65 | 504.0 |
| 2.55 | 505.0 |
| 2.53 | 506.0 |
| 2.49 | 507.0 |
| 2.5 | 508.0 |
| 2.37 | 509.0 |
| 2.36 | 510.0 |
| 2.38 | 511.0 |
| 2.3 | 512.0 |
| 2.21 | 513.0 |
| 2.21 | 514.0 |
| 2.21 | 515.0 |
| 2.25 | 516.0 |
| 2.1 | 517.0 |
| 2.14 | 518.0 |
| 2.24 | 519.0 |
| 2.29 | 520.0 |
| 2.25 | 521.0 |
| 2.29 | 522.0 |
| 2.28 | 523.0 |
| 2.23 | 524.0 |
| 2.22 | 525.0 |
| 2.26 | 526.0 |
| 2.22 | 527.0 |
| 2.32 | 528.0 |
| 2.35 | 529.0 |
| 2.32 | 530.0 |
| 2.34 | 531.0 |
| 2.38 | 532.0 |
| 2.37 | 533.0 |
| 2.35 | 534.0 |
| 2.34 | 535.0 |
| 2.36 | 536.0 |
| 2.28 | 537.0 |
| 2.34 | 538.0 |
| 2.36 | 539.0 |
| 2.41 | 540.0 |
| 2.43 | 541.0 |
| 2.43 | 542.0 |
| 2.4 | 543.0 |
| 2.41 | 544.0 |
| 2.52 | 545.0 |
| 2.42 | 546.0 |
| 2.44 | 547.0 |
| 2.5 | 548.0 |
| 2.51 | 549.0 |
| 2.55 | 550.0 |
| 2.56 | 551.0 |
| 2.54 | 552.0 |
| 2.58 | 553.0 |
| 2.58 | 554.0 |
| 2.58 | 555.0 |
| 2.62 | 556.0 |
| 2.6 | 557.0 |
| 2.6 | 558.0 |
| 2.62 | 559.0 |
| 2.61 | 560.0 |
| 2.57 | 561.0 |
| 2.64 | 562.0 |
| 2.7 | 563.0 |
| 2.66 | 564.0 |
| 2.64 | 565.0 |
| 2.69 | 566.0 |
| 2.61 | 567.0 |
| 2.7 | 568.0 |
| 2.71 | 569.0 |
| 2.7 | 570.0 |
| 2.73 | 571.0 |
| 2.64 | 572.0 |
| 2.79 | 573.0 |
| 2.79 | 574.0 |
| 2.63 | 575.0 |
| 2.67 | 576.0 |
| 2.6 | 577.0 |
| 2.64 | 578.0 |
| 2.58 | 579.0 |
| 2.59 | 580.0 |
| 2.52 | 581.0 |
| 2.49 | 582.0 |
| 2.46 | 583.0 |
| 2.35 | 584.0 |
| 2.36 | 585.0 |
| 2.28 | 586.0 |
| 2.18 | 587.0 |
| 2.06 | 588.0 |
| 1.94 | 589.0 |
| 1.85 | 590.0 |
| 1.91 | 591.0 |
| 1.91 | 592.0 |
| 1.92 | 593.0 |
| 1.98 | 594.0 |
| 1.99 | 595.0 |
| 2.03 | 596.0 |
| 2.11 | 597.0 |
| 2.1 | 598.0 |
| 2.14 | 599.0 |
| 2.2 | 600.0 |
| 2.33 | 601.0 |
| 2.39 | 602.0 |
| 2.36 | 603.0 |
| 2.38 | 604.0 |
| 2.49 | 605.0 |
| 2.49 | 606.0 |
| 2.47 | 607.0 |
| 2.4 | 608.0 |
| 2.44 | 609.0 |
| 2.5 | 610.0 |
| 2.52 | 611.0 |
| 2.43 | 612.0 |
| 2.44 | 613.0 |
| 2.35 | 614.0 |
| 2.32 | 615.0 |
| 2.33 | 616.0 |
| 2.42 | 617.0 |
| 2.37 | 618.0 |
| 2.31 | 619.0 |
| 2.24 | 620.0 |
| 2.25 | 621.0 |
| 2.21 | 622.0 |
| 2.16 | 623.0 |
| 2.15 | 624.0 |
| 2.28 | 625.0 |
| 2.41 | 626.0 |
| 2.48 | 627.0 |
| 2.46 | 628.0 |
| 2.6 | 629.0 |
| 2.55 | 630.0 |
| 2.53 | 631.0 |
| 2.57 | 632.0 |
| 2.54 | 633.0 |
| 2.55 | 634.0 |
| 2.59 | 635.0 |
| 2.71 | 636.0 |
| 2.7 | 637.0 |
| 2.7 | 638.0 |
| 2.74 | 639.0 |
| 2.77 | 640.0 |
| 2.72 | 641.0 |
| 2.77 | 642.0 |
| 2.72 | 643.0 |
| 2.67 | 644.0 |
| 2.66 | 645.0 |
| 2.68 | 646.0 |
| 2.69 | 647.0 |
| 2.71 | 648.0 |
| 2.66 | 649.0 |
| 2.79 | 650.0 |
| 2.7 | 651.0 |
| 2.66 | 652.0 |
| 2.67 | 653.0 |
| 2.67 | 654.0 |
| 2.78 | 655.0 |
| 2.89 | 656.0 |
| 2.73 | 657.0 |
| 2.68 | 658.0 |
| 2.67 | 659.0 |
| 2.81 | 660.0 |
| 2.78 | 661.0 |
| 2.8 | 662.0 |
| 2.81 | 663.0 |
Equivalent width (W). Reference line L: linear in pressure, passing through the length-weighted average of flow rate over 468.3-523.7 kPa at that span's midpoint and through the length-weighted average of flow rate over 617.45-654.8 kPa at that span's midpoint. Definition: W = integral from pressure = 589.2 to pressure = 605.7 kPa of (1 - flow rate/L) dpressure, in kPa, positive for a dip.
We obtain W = 2.5 kPa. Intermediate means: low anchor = 2.37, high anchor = 2.56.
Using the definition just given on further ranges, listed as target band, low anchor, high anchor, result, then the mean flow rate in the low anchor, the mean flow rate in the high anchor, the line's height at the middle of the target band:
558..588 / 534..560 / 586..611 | -3.1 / 2.48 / 2.2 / 2.34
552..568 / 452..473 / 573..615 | -1.8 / 2.41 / 2.33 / 2.35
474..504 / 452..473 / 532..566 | 0.5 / 2.41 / 2.5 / 2.44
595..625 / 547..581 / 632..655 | 3.9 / 2.62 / 2.68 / 2.66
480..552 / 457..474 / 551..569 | 3.8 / 2.39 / 2.62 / 2.51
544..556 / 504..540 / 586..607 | -1.4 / 2.32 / 2.15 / 2.26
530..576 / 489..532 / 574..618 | -3.6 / 2.38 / 2.32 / 2.35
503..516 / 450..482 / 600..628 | -0.1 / 2.38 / 2.37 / 2.38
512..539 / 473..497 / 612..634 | 0.8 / 2.33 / 2.38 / 2.35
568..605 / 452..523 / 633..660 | 3.3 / 2.38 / 2.7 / 2.58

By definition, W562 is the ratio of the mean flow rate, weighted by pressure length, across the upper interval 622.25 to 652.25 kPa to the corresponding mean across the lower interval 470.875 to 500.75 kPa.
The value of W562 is 1.1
